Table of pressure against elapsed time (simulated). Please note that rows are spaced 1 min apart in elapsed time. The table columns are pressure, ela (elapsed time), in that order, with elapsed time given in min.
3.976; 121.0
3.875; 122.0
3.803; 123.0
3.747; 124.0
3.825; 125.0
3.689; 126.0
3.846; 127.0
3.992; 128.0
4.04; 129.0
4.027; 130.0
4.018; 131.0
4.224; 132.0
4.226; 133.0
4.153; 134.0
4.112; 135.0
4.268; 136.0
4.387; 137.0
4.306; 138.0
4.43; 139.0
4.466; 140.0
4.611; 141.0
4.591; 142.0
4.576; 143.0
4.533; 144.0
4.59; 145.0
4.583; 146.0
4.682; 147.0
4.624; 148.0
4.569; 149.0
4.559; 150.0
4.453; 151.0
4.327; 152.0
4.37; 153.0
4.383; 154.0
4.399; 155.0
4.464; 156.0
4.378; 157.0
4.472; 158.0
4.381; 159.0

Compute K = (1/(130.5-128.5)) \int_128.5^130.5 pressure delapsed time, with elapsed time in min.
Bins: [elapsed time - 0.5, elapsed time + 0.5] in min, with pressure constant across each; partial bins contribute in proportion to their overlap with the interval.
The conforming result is 4.03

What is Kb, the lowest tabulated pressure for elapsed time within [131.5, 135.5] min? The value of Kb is 4.112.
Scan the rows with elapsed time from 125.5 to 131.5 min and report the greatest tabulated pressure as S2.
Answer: 4.04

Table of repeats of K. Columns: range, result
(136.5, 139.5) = 4.37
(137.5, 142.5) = 4.48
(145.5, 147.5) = 4.63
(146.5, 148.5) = 4.65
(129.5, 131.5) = 4.02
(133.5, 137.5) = 4.23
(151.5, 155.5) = 4.37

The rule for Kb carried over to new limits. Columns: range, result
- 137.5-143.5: 4.306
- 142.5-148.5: 4.533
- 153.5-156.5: 4.383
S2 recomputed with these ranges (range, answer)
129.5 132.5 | 4.224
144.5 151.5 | 4.682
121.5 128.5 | 3.992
